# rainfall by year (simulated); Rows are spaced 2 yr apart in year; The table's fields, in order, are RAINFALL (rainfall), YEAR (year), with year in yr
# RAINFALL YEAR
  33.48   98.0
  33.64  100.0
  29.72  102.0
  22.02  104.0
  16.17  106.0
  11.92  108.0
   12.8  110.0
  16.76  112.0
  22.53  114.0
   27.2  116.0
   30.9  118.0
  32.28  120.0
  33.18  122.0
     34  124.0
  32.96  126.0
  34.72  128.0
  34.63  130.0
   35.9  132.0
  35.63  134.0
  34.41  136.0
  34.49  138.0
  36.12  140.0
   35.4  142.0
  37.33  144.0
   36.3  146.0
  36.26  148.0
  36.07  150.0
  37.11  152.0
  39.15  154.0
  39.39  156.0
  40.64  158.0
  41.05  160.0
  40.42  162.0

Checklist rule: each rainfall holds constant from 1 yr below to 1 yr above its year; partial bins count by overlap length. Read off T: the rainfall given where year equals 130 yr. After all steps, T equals 34.63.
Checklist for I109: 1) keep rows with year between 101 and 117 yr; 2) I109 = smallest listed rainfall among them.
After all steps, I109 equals 11.92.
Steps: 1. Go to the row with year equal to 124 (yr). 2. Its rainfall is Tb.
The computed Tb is 34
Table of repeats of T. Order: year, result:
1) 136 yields 34.41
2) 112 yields 16.76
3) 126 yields 32.96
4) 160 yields 41.05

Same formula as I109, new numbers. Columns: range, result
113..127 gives 22.53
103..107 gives 16.17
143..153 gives 36.07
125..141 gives 32.96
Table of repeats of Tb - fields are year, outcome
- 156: 39.39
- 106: 16.17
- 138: 34.49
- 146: 36.3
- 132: 35.9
